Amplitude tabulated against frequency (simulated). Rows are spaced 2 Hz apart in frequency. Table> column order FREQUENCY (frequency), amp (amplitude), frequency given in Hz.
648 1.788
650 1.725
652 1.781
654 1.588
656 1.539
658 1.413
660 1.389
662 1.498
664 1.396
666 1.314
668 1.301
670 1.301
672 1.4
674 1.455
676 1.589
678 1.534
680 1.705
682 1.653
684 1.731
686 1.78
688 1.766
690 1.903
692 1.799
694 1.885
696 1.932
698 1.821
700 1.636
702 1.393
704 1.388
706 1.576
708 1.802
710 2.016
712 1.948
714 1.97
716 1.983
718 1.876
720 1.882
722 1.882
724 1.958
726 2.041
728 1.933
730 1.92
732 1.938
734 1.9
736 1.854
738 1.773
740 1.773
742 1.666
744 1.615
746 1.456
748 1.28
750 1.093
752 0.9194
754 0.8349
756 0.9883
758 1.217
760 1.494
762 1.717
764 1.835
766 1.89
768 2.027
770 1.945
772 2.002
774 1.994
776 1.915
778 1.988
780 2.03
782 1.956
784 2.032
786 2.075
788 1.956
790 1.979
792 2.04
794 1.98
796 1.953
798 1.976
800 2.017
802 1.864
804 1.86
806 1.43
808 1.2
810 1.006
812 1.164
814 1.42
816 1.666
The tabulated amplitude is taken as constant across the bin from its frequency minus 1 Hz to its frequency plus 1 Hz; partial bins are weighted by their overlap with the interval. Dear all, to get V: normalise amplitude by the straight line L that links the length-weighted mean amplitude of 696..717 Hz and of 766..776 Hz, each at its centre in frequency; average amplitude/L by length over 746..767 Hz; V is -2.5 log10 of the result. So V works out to 0.40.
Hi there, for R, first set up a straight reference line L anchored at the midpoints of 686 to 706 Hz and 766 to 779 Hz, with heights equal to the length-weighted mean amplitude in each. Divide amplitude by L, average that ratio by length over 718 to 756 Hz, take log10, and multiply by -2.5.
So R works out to 0.13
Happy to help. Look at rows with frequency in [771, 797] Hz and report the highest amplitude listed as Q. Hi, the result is 2.075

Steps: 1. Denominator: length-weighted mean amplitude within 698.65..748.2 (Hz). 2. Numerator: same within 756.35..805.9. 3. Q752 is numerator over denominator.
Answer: 1.06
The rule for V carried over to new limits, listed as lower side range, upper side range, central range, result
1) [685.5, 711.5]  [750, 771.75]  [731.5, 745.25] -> -0.13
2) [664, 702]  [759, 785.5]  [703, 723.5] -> -0.07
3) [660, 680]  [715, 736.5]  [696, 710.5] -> 0.04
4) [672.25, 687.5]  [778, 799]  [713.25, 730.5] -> -0.10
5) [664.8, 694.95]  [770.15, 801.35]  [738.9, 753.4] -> 0.31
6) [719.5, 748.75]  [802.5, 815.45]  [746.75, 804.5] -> -0.14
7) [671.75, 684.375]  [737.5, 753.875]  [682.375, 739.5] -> -0.22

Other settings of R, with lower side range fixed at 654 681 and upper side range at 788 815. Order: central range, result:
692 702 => -0.18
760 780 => -0.17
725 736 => -0.23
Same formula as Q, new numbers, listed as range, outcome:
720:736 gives 2.041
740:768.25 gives 2.027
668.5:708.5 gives 1.932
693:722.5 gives 2.016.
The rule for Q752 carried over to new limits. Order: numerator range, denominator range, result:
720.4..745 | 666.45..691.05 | 1.17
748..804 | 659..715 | 1.07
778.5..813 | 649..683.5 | 1.19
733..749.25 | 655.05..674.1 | 1.18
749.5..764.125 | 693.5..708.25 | 0.74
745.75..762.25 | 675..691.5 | 0.70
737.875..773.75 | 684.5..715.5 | 0.86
